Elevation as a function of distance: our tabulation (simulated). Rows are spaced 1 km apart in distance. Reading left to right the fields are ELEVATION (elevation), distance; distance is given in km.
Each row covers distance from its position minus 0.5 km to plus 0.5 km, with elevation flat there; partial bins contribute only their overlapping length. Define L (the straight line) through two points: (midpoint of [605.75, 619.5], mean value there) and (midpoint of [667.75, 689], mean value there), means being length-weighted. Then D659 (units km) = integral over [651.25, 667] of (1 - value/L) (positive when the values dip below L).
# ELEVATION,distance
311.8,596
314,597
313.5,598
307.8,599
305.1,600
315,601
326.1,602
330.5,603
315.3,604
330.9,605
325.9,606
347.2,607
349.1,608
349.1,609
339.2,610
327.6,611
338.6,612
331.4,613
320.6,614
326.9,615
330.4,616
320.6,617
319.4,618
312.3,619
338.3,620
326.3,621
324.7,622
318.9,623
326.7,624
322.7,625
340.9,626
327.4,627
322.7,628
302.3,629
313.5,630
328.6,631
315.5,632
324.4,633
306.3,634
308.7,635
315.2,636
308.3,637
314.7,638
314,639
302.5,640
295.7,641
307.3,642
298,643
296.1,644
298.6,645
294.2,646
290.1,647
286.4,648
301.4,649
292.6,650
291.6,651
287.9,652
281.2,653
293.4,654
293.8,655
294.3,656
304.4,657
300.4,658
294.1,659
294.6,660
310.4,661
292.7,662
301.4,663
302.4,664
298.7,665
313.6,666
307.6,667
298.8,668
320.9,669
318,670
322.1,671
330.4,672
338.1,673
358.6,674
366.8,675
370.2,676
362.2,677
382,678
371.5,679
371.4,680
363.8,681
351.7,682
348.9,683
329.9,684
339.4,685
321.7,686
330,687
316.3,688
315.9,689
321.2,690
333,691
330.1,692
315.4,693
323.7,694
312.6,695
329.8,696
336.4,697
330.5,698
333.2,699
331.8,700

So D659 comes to 2.0 km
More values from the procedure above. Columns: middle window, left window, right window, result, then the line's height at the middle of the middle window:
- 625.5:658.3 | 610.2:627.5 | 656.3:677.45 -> 1.9 km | 323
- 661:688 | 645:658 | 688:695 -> -2.1 km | 310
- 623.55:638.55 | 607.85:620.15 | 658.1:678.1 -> 0.4 km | 328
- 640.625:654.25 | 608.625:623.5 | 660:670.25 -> 0.9 km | 314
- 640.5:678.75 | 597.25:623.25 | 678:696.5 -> 2.5 km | 333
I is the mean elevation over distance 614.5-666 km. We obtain 308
